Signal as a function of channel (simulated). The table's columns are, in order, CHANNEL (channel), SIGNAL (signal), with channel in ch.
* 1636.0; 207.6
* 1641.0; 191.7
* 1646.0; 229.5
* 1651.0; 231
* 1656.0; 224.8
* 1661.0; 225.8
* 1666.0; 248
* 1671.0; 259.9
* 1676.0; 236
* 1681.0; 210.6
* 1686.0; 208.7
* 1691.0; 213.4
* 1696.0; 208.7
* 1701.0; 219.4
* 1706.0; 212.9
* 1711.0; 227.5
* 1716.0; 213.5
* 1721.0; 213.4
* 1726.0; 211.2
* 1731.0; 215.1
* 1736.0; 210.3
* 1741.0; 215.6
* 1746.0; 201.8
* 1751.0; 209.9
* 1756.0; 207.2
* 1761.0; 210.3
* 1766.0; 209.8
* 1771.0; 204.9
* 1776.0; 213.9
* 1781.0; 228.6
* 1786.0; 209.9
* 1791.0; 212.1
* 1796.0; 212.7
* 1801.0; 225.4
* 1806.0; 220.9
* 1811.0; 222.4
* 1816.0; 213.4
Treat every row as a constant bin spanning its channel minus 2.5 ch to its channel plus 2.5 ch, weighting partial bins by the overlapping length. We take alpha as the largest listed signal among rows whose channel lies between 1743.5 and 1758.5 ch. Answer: 209.9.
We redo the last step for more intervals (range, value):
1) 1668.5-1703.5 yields 259.9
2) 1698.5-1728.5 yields 227.5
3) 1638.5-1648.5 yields 229.5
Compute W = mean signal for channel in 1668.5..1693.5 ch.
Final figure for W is 226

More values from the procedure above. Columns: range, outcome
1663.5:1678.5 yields 248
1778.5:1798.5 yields 216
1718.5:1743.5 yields 213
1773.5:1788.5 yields 217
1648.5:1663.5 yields 227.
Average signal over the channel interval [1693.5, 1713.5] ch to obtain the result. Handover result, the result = 217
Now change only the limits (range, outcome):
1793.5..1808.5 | 220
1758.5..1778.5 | 210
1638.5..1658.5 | 219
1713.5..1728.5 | 213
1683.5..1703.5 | 213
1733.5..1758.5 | 209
